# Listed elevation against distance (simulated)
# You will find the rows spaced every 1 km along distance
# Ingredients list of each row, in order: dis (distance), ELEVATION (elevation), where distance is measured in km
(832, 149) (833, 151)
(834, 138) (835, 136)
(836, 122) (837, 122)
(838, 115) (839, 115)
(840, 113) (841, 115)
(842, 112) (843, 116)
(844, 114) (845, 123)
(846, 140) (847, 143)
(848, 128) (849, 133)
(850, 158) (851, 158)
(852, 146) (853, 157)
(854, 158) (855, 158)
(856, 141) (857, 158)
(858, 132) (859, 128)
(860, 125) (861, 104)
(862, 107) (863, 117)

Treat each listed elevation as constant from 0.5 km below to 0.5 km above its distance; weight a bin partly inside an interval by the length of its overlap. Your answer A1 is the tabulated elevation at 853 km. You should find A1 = 157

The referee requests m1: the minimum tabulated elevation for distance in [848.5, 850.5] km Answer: 133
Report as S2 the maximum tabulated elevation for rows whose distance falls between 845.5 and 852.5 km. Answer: 158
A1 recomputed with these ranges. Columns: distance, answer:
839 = 115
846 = 140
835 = 136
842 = 112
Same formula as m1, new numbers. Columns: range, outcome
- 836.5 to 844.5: 112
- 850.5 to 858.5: 132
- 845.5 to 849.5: 128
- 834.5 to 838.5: 115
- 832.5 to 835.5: 136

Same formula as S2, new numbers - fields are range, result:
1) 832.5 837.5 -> 151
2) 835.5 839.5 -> 122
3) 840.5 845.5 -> 123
